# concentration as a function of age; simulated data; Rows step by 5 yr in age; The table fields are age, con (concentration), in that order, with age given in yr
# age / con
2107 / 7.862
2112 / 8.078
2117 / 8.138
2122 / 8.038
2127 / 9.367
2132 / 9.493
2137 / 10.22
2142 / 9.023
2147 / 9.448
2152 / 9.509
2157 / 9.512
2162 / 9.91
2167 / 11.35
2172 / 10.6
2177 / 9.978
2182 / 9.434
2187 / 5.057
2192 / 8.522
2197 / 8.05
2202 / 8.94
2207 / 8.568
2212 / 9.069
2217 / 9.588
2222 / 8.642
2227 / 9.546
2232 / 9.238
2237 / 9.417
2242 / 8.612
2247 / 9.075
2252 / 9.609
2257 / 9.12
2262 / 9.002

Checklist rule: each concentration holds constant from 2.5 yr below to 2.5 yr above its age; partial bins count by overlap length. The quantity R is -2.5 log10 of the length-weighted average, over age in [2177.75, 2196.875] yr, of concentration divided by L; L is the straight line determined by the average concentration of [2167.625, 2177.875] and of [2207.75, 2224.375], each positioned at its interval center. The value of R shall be 0.26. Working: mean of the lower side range 10.5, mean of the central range 7.93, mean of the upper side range 9.05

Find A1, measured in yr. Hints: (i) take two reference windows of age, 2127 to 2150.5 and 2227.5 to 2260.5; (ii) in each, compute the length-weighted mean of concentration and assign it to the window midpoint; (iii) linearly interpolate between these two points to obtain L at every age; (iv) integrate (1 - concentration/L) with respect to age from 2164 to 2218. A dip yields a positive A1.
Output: 2.1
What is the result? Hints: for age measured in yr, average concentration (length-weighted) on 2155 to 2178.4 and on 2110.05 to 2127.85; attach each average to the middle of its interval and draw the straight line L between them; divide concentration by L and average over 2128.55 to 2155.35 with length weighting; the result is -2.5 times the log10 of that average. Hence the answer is -0.03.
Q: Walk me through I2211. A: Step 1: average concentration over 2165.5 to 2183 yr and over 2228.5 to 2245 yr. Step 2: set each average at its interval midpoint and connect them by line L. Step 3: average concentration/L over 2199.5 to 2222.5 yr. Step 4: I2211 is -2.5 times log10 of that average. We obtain 0.07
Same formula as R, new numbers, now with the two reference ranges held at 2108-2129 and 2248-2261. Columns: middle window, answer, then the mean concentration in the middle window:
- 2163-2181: -0.20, 10.5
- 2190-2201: 0.06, 8.36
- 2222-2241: -0.01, 9.24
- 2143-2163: -0.11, 9.53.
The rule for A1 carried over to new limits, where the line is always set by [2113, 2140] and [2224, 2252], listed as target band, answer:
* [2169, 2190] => 0.6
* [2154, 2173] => -2.6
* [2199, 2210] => 0.5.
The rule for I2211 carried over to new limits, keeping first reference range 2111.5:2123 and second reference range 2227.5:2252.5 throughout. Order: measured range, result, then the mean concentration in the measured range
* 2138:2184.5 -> -0.16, 9.87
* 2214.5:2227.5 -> -0.02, 9.21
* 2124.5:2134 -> -0.15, 9.43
